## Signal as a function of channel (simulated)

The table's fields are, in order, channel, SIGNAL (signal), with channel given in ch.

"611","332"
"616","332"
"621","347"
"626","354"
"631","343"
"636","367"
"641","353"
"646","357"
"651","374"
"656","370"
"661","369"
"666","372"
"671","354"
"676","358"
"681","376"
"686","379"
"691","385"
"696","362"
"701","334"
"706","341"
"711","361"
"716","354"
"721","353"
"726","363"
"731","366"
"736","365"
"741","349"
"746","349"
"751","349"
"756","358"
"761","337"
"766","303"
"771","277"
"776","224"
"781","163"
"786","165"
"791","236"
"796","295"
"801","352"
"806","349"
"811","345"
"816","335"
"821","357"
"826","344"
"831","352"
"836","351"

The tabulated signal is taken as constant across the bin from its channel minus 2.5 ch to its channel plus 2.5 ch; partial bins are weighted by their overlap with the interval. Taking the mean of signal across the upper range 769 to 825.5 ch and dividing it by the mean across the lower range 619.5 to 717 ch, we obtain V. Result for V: 0.79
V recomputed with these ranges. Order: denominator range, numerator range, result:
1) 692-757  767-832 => 0.82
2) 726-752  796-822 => 0.96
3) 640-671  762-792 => 0.64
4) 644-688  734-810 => 0.81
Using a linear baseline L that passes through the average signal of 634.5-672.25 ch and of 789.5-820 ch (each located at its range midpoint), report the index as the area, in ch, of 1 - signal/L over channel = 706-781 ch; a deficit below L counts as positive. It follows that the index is 2.2 ch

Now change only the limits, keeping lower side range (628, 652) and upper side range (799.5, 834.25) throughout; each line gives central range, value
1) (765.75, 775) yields 2.0 ch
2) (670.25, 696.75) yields -1.1 ch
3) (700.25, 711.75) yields 0.3 ch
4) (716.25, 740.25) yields -0.5 ch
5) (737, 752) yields 0.1 ch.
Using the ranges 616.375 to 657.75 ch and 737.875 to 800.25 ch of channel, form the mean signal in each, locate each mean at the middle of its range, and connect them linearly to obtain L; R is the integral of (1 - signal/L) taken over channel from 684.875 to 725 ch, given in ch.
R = -4.7 ch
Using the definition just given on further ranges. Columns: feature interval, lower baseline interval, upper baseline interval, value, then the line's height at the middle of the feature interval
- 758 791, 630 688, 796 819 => 9.54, 346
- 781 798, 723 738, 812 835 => 6.41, 353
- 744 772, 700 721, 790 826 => 0.68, 339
